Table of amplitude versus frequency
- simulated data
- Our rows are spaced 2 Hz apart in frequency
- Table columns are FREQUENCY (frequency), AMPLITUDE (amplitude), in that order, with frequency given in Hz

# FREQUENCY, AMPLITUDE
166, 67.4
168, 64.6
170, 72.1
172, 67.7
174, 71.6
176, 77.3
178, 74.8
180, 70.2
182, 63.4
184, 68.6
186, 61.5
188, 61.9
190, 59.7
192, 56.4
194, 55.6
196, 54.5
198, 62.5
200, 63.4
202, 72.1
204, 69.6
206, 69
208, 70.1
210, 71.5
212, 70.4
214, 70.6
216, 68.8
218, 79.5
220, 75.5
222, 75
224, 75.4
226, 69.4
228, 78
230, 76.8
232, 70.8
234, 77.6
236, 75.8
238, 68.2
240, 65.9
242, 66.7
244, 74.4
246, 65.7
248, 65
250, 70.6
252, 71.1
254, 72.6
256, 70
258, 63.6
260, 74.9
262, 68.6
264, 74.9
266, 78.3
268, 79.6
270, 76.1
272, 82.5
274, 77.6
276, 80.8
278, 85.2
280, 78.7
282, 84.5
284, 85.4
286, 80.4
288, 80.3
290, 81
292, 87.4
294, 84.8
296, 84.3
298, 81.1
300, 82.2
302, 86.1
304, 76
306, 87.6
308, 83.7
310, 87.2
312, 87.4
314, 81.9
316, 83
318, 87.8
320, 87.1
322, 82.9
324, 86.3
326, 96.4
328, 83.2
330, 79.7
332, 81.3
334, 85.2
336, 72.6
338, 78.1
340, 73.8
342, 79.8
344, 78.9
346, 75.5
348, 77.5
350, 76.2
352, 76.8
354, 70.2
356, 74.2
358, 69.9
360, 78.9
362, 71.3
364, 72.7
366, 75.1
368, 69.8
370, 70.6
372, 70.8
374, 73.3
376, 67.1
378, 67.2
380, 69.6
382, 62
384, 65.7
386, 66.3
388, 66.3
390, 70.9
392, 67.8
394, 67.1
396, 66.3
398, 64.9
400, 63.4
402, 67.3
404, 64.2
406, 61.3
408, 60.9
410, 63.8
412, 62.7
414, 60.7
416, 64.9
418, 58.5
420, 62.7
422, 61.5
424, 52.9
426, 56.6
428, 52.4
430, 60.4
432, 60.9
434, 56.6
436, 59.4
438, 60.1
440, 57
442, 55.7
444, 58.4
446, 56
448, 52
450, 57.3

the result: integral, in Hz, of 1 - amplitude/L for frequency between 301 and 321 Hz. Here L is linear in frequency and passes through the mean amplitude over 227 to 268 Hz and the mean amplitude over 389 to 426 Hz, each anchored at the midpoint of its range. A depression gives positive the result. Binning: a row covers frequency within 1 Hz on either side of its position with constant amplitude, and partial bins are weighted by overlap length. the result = -4.8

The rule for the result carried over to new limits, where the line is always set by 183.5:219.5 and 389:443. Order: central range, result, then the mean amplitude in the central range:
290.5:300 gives -3.0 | 84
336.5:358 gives -4.4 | 75.7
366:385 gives -2.0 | 68.8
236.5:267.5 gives -2.6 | 70.3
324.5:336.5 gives -3.9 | 83.6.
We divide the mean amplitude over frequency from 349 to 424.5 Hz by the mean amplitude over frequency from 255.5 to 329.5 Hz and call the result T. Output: 0.82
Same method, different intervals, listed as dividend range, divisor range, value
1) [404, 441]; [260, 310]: 0.74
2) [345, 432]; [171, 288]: 0.93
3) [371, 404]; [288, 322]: 0.80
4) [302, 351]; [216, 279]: 1.11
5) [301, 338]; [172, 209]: 1.28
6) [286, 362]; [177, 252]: 1.18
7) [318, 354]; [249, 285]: 1.05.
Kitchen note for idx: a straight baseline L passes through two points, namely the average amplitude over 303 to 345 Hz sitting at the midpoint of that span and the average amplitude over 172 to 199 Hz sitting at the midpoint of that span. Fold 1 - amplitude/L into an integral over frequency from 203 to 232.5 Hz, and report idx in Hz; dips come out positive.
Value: -1.7 Hz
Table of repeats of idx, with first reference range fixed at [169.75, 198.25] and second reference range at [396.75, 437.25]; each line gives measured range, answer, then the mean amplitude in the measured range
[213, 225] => -1.8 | 74.1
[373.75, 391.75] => -1.7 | 67.4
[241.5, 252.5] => -0.9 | 68.9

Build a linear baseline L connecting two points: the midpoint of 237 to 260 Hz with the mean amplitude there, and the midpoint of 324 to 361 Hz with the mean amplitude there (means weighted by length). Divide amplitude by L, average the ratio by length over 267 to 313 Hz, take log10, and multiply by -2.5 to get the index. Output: -0.13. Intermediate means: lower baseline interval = 68.8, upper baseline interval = 78.5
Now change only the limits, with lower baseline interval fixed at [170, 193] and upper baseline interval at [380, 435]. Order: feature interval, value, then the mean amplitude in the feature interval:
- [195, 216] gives -0.016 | 67.4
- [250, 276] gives -0.139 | 74.3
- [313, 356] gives -0.249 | 80.5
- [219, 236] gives -0.136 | 74.9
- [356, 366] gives -0.158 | 73.5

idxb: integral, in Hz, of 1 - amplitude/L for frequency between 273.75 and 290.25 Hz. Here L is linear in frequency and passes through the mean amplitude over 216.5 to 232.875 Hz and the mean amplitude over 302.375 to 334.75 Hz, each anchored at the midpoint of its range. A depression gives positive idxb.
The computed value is -0.2 Hz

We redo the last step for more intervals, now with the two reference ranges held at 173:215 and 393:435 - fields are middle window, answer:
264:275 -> -2.3 Hz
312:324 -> -4.0 Hz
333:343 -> -2.3 Hz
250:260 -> -0.8 Hz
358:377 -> -2.9 Hz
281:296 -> -4.5 Hz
